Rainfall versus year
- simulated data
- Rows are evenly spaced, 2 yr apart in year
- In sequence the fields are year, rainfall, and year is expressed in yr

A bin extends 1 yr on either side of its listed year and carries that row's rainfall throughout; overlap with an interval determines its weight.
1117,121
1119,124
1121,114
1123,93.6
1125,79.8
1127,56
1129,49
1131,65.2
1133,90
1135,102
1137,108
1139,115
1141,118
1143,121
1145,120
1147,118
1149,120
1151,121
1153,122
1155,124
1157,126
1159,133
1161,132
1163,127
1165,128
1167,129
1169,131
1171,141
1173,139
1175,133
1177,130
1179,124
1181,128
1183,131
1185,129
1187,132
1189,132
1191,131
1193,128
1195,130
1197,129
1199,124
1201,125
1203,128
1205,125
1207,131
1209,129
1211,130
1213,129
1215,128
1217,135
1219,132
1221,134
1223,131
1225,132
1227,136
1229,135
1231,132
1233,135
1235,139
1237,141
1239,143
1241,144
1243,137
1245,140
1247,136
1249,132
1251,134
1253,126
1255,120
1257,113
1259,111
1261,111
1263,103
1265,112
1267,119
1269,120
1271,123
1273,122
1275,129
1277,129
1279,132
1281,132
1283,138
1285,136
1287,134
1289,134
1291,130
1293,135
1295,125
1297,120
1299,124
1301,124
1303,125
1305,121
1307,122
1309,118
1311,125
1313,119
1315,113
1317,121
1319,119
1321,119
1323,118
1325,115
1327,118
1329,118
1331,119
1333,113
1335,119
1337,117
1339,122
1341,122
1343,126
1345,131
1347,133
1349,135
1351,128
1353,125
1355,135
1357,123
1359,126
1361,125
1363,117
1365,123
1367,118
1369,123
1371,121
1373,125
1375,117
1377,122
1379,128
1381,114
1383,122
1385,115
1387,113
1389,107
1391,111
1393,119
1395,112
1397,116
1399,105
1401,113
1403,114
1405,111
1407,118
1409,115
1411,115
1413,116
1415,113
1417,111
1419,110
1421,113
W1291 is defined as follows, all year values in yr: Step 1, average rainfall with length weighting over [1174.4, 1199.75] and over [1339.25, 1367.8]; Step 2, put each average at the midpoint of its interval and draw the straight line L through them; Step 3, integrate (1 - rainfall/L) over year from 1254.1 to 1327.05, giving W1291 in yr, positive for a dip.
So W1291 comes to 2.8 yr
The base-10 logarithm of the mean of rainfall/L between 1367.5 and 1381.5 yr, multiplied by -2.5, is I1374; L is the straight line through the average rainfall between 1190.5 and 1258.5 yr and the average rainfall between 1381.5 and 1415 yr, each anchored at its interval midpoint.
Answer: -0.05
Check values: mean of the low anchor 131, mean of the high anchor 114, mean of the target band 122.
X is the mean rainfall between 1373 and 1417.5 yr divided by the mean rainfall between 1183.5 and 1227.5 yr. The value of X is 0.9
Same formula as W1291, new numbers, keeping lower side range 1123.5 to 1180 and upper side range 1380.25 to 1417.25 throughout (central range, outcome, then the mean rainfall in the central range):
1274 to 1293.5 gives -3.24 yr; 133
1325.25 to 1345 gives -1.03 yr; 120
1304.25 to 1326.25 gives -1.00 yr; 119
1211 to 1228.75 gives -2.81 yr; 132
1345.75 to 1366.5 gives -2.37 yr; 127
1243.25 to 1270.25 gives -1.84 yr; 122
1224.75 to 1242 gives -3.58 yr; 138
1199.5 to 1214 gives -1.77 yr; 128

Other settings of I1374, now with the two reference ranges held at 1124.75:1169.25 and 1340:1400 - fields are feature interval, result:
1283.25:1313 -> -0.08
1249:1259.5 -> -0.06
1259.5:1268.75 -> 0.04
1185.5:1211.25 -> -0.14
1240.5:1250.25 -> -0.19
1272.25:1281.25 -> -0.11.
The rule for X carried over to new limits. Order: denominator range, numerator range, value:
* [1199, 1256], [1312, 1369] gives 0.92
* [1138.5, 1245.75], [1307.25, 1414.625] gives 0.92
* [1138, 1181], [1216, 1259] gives 1.05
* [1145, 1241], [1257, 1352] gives 0.94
